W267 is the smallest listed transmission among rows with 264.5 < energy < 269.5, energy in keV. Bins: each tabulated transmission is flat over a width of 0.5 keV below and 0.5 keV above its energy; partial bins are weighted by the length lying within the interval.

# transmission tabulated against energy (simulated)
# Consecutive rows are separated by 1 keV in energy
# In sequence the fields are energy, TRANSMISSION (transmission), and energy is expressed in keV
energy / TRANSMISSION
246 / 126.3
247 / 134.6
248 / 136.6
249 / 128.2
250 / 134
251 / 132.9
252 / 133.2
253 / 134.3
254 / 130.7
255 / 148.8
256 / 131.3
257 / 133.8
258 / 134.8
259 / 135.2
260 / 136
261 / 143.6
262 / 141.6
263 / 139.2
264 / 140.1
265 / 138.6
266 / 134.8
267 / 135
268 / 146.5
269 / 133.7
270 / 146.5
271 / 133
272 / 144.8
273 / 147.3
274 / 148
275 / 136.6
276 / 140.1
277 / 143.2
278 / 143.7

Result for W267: 133.7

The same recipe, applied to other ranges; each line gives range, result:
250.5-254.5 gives 130.7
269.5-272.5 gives 133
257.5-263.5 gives 134.8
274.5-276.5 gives 136.6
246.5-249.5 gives 128.2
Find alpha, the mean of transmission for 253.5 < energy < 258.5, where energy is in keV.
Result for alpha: 136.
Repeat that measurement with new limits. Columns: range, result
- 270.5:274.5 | 143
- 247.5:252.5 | 133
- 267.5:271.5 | 140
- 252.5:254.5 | 132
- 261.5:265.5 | 140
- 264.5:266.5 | 137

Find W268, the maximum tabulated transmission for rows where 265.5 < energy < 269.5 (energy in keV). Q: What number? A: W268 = 146.5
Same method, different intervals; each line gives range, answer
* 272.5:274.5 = 148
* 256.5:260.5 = 136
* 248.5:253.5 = 134.3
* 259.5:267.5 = 143.6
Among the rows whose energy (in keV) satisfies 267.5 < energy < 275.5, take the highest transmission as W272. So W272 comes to 148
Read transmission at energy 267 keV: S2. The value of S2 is 135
